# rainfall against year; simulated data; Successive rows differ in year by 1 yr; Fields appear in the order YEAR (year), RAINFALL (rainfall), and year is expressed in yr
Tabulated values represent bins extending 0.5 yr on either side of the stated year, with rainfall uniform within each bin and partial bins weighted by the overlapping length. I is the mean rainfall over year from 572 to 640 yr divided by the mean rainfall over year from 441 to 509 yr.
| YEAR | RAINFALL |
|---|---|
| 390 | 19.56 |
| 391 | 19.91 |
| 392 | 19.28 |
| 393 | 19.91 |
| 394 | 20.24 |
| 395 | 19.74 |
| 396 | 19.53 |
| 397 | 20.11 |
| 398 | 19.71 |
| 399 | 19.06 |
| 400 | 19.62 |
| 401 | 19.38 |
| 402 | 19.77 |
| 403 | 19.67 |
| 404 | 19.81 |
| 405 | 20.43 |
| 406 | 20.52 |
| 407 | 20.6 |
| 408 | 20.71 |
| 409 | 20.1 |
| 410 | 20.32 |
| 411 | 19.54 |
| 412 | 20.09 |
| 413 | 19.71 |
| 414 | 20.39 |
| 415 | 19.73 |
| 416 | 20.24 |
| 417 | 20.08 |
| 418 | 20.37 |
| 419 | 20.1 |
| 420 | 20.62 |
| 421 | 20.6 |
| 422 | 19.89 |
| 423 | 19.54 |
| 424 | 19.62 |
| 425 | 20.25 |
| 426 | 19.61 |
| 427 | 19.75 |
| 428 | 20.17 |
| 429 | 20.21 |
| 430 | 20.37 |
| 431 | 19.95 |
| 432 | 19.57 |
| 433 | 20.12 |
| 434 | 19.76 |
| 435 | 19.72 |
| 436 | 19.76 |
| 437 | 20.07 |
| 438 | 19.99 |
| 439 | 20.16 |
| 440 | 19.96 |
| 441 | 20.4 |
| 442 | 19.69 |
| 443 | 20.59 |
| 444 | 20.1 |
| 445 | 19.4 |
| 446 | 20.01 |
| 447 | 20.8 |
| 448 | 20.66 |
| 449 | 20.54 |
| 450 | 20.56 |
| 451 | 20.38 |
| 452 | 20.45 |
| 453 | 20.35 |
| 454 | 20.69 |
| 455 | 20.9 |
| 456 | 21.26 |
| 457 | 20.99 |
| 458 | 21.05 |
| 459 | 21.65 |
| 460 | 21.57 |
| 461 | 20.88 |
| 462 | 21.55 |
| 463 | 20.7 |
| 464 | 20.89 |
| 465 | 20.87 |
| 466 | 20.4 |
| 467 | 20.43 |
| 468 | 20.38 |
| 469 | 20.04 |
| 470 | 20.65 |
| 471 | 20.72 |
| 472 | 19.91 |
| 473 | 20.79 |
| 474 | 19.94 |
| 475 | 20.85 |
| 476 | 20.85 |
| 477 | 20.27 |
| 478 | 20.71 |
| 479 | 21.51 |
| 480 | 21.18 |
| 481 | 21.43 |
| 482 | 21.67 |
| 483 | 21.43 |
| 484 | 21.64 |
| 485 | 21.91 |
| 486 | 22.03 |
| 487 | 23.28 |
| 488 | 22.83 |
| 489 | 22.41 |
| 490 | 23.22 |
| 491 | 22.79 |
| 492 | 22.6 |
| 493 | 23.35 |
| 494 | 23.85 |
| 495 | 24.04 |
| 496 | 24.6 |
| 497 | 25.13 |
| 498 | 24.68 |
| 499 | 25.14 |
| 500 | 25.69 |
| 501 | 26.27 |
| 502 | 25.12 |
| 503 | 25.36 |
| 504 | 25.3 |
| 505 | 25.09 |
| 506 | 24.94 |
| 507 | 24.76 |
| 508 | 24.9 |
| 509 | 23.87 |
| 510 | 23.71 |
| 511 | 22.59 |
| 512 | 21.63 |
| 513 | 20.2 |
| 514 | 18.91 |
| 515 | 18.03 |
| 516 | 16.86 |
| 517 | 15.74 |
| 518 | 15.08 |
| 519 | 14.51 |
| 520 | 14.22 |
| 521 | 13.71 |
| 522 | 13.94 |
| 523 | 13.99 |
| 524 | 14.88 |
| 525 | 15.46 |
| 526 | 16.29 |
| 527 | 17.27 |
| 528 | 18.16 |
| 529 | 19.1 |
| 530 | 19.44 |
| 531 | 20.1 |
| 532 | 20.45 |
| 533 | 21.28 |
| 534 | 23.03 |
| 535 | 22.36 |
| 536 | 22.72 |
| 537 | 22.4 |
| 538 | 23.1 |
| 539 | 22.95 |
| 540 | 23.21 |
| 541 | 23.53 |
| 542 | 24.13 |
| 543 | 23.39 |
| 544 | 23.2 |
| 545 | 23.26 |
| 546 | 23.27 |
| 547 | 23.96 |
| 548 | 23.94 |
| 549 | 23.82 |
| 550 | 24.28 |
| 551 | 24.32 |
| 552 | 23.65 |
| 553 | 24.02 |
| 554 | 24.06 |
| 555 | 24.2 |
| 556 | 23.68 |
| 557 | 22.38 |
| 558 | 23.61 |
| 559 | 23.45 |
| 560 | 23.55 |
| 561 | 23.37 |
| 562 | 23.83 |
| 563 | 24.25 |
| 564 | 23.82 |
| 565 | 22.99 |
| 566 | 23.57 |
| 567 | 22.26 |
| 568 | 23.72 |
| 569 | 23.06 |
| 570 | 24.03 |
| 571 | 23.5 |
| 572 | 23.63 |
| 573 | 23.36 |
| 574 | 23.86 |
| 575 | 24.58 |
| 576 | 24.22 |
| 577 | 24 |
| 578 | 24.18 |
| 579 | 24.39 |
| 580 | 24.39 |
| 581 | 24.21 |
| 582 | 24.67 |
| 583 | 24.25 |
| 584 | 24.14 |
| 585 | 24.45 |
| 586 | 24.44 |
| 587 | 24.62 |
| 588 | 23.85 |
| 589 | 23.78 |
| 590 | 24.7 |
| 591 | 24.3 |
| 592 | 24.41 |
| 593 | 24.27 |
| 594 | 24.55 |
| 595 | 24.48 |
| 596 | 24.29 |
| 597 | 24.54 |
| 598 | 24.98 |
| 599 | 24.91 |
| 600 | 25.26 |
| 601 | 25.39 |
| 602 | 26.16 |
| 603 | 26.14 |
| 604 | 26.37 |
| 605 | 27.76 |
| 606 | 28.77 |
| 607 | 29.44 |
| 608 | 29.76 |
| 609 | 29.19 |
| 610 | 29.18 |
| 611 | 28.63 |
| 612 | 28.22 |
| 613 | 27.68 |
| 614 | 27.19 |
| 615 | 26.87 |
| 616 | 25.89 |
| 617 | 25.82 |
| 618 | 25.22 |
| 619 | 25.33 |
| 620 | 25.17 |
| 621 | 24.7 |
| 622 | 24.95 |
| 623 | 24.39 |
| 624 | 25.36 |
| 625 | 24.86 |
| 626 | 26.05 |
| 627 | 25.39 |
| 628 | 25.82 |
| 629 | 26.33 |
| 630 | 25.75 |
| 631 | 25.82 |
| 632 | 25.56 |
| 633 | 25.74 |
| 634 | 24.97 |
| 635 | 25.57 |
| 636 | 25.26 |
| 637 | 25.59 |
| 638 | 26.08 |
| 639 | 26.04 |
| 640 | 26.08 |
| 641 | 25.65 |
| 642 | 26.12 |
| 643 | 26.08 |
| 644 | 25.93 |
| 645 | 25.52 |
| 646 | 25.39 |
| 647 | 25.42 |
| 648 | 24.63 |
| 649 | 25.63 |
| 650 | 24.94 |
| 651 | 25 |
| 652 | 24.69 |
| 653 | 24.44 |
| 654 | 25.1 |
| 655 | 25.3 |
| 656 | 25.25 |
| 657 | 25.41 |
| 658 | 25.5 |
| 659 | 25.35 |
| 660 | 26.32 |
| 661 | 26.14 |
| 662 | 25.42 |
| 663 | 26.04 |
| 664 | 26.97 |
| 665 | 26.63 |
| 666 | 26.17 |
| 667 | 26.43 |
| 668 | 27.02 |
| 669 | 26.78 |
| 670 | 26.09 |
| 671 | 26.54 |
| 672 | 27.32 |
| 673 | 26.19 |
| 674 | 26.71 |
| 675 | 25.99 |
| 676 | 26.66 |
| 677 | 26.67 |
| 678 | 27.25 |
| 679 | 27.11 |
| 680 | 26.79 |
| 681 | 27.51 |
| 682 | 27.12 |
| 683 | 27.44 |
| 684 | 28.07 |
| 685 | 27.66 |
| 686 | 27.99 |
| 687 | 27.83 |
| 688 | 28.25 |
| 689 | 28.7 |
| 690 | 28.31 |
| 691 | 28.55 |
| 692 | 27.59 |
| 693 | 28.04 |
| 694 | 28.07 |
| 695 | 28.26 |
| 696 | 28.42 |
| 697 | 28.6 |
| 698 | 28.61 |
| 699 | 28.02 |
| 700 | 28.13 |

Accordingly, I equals 1.16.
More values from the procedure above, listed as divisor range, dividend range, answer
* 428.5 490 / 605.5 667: 1.26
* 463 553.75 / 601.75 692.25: 1.23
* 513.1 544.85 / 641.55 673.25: 1.35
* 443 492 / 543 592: 1.13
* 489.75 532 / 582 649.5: 1.24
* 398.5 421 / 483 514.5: 1.18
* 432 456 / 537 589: 1.17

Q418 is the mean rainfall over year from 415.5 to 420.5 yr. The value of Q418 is 20.3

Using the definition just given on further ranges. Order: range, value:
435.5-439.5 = 20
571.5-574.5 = 23.6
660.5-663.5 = 25.9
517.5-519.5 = 14.8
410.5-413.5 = 19.8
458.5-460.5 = 21.6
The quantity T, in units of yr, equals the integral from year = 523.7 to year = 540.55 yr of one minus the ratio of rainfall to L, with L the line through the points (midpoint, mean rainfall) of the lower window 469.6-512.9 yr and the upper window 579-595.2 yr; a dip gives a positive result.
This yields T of 2.4 yr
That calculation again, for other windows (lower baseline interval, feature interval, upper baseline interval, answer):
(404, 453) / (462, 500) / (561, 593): -0.7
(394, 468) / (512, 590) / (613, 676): 5.0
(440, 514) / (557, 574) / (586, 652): 0.6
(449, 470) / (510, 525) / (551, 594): 3.7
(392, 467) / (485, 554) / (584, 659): 3.2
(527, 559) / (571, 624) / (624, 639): -2.0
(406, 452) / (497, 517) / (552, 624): -0.6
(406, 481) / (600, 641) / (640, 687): -2.1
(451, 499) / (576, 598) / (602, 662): 0.4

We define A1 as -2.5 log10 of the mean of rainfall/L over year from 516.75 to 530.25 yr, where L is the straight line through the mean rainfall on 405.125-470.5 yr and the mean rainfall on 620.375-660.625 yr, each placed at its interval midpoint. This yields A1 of 0.39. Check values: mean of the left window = 20.3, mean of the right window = 25.5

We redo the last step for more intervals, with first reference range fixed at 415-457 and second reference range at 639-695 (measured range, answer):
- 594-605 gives -0.030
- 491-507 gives -0.130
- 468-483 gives 0.026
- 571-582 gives -0.003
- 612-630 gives -0.024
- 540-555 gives -0.025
